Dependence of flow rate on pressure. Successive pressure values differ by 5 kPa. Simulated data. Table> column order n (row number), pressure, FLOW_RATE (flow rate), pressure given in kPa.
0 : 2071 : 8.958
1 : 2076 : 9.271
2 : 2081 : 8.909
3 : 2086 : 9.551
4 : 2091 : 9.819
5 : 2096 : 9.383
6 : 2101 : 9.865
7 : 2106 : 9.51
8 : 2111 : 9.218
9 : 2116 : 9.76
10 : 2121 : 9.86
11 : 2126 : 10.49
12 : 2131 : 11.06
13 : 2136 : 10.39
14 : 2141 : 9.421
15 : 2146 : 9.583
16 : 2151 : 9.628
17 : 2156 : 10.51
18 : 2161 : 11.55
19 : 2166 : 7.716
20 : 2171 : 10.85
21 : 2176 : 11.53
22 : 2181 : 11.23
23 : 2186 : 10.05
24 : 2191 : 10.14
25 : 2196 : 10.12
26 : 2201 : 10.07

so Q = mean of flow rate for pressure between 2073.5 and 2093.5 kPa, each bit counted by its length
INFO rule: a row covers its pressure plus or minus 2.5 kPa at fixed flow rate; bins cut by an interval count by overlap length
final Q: 9.39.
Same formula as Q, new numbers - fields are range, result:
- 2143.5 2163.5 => 10.3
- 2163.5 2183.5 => 10.3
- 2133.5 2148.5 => 9.8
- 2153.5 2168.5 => 9.93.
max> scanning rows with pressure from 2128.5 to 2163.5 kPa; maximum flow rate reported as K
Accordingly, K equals 11.55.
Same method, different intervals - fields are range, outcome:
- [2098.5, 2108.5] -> 9.865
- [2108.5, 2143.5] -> 11.06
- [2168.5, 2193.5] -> 11.53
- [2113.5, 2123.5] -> 9.86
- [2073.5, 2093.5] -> 9.819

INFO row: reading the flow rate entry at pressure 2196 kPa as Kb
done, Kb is 10.12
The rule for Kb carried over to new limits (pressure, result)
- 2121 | 9.86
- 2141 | 9.421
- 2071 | 8.958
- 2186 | 10.05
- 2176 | 11.53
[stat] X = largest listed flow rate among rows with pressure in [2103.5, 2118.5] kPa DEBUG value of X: 9.76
